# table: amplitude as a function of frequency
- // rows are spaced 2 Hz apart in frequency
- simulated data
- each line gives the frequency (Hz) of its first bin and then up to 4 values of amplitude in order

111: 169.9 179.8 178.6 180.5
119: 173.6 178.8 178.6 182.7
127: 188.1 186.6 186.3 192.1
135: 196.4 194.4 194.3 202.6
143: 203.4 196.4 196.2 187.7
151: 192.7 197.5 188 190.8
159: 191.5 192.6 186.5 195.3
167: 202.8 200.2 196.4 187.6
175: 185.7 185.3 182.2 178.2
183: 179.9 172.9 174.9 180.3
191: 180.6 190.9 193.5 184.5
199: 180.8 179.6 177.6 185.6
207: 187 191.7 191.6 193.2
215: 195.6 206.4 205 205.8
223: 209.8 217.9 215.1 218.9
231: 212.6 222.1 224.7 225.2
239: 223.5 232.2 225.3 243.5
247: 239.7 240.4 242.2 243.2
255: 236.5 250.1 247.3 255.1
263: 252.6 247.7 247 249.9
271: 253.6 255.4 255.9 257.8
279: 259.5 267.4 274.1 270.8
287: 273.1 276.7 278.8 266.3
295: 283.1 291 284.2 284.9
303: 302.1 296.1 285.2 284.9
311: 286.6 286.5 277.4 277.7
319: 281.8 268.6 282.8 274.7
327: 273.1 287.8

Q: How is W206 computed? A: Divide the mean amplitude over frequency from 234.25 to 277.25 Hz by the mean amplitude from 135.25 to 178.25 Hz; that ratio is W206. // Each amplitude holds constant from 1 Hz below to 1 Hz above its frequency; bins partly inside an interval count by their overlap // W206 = 1.3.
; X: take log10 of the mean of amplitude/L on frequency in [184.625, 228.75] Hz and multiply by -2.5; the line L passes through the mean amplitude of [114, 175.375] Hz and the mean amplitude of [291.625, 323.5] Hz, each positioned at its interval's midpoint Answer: 0.17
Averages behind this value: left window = 191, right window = 284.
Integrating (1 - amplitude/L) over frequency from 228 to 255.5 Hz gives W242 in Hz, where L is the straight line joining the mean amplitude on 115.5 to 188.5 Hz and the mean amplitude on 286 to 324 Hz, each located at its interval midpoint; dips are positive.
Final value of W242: 1.5 Hz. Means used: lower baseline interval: 189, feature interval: 231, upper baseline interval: 283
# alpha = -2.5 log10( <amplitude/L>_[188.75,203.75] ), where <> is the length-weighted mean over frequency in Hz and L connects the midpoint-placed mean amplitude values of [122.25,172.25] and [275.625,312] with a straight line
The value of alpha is 0.20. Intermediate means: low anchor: 193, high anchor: 279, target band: 184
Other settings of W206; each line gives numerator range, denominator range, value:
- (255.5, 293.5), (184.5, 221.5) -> 1.38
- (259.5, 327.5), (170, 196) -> 1.48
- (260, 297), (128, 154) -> 1.35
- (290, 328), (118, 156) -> 1.48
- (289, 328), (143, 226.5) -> 1.48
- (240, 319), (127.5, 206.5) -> 1.40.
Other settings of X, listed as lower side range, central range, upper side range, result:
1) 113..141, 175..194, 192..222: 0.052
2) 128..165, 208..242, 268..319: 0.126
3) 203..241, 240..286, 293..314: -0.011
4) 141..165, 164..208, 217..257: 0.113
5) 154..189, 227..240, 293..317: 0.060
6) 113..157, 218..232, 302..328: 0.116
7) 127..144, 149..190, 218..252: 0.089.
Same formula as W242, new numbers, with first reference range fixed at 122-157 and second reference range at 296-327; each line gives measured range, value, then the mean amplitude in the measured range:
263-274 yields 0.42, 251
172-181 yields 1.16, 184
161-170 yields 0.44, 196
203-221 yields 2.86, 194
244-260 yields 0.59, 243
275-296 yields 0.00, 270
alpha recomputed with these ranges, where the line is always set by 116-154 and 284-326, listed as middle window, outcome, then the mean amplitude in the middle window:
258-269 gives 0.040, 250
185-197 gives 0.200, 183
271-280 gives 0.037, 257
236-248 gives 0.073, 232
